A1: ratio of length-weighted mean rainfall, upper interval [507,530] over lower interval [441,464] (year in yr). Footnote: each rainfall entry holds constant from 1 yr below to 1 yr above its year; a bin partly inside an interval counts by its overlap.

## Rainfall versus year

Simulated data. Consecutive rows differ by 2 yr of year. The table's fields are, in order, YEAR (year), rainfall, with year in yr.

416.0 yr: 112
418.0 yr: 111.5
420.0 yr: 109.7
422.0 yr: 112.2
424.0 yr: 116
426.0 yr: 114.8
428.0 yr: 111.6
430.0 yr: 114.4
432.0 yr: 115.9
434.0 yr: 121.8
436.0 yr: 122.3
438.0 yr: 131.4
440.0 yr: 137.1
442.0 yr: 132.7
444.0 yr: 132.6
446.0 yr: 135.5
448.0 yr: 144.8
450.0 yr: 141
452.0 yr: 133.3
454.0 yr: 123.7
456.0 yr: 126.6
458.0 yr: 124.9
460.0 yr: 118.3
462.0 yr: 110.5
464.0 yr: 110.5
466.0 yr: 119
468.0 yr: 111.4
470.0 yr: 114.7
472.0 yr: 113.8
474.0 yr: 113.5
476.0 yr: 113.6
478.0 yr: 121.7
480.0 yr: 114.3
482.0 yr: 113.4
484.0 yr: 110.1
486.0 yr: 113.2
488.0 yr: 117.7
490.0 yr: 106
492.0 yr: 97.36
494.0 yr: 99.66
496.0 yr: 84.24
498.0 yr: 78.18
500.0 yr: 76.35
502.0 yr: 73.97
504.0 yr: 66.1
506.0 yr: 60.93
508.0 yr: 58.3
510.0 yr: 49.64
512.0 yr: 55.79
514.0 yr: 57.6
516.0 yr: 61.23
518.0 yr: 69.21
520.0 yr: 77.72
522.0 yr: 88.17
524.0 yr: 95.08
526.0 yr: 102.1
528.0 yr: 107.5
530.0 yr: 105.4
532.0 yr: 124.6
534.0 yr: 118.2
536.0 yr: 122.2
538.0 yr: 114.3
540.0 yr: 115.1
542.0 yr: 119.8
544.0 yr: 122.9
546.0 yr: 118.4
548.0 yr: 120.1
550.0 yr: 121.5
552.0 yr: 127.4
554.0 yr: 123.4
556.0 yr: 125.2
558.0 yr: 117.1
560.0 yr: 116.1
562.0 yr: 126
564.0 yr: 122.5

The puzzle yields 0.6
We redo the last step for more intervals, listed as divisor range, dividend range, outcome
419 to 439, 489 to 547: 0.77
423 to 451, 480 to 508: 0.72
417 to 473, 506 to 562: 0.83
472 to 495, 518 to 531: 0.85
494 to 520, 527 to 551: 1.74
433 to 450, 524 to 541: 0.85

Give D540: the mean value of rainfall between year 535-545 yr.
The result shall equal 119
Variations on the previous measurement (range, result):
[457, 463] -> 118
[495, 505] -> 75.8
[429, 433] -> 115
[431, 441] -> 126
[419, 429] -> 113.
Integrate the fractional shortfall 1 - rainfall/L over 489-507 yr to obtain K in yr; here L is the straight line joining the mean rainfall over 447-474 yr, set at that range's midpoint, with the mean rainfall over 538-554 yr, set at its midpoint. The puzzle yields 5.8 yr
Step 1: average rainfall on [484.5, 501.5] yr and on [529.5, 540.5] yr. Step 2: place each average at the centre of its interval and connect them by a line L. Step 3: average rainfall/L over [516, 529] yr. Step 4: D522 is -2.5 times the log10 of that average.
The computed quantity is 0.26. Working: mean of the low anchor 96.3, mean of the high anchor 117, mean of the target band 87.8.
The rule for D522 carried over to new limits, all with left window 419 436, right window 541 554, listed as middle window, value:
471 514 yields 0.28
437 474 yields -0.08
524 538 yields 0.08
